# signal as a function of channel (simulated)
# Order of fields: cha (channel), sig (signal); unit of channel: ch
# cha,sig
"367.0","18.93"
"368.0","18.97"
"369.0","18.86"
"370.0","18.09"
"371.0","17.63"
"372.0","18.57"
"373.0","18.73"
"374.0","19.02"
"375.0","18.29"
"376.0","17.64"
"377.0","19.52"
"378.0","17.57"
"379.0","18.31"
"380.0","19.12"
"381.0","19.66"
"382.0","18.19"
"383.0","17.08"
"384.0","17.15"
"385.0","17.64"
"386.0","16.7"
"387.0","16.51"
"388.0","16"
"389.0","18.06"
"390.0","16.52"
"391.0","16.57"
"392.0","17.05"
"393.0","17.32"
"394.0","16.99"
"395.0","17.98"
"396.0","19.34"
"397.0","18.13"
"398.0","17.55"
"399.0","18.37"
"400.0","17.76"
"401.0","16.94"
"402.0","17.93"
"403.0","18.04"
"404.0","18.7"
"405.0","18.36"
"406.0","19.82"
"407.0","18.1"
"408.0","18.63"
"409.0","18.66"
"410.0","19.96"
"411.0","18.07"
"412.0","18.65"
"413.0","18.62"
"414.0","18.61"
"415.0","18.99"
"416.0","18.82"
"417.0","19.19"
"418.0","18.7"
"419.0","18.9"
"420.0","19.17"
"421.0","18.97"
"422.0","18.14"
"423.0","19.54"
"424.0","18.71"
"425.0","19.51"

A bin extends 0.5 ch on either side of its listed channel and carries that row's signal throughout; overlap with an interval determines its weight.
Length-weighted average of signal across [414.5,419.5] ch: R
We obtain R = 18.9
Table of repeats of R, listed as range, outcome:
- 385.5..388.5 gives 16.4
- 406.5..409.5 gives 18.5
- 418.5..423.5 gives 18.9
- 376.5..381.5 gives 18.8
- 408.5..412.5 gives 18.8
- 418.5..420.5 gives 19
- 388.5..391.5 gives 17.1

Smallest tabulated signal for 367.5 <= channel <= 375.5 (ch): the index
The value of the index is 17.63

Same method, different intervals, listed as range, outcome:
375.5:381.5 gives 17.57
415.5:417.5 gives 18.82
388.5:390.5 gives 16.52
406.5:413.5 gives 18.07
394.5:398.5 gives 17.55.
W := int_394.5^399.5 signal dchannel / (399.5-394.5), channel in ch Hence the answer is 18.3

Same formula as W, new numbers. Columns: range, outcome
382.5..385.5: 17.3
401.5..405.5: 18.3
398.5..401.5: 17.7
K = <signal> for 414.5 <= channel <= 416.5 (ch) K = 18.9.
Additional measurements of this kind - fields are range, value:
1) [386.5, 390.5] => 16.8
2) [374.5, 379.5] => 18.3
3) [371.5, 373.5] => 18.6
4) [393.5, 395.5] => 17.5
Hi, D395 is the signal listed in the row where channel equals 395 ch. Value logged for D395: 17.98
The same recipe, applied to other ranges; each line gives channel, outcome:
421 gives 18.97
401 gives 16.94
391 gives 16.57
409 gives 18.66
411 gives 18.07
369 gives 18.86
